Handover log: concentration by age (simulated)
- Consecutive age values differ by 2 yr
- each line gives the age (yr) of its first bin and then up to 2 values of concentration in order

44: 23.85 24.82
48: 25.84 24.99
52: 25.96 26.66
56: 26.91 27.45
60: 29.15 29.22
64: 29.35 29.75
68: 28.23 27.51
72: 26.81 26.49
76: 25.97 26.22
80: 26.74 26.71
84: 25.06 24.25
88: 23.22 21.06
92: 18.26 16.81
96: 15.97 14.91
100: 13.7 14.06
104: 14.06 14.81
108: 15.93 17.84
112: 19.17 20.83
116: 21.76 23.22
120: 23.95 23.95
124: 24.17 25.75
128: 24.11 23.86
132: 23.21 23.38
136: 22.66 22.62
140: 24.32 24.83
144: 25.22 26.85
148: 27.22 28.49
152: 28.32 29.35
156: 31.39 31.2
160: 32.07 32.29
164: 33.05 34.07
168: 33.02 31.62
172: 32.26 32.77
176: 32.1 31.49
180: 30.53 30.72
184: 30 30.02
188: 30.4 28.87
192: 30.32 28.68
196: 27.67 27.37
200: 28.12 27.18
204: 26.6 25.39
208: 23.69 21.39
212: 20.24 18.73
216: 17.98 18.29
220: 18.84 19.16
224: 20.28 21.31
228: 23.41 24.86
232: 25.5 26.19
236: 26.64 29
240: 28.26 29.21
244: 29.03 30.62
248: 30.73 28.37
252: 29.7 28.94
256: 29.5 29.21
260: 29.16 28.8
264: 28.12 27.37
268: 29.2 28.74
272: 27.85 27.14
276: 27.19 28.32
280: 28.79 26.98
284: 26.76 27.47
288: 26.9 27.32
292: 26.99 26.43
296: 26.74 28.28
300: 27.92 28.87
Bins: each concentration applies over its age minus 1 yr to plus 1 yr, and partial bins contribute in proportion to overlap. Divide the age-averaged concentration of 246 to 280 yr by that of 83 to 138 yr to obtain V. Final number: 1.41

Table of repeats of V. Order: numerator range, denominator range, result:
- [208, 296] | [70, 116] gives 1.27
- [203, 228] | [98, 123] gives 1.14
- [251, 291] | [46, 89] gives 1.05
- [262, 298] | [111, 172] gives 1.04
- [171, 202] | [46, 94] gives 1.16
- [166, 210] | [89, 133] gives 1.50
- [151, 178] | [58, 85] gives 1.16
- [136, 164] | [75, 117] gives 1.41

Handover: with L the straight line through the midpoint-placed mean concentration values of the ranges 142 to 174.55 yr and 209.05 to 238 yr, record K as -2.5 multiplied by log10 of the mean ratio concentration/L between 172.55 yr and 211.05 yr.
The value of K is -0.10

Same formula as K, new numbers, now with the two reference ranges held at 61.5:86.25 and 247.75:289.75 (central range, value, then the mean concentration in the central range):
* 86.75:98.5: 0.41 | 18.6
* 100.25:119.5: 0.46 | 18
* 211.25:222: 0.43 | 18.8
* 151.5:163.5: -0.12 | 31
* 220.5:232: 0.26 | 22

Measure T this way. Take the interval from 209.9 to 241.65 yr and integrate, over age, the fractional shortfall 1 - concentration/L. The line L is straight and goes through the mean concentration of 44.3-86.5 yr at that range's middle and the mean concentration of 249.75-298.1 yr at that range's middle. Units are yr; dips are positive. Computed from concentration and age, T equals 5.8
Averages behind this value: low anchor 26.8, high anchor 28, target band 22.7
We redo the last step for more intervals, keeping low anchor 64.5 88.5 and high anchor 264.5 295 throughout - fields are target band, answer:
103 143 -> 7.6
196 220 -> 3.5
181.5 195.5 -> -1.4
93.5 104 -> 4.6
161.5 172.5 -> -2.3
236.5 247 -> -0.7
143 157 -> -0.6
